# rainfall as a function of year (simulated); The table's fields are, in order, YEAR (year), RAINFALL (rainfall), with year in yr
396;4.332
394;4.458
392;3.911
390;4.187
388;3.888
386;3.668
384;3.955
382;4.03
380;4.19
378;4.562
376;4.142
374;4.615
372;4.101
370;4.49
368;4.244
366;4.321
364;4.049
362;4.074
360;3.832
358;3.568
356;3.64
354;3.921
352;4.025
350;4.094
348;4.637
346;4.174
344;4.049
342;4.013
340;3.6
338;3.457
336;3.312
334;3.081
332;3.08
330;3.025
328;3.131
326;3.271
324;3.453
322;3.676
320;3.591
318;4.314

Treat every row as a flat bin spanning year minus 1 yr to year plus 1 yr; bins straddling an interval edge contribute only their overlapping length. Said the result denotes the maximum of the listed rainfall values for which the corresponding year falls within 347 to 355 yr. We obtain 4.637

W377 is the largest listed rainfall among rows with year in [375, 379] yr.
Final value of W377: 4.562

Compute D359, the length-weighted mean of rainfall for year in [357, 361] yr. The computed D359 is 3.7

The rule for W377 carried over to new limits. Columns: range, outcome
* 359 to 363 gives 4.074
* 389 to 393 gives 4.187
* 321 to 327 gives 3.676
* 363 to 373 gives 4.49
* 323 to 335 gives 3.453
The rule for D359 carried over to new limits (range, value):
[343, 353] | 4.2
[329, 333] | 3.05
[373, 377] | 4.38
